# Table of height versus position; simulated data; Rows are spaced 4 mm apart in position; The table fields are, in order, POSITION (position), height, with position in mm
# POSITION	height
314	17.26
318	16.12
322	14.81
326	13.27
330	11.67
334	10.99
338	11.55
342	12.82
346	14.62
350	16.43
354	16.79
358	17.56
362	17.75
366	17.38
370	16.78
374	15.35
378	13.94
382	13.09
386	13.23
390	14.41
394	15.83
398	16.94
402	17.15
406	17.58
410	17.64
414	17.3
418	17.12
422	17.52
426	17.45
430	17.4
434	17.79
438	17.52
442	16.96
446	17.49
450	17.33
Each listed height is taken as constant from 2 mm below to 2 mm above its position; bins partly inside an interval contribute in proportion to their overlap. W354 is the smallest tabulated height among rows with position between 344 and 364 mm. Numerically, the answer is 14.62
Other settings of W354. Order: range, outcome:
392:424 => 15.83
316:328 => 13.27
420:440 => 17.4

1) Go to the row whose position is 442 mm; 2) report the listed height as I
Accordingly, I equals 16.96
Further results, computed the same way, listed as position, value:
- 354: 16.79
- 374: 15.35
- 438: 17.52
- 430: 17.4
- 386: 13.23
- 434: 17.79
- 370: 16.78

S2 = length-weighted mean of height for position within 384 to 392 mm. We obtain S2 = 13.8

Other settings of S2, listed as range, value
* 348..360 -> 16.9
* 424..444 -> 17.4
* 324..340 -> 11.9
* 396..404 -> 17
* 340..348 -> 13.7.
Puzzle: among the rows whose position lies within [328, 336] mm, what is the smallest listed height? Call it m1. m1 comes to 10.99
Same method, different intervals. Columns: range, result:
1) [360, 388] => 13.09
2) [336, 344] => 11.55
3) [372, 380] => 13.94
